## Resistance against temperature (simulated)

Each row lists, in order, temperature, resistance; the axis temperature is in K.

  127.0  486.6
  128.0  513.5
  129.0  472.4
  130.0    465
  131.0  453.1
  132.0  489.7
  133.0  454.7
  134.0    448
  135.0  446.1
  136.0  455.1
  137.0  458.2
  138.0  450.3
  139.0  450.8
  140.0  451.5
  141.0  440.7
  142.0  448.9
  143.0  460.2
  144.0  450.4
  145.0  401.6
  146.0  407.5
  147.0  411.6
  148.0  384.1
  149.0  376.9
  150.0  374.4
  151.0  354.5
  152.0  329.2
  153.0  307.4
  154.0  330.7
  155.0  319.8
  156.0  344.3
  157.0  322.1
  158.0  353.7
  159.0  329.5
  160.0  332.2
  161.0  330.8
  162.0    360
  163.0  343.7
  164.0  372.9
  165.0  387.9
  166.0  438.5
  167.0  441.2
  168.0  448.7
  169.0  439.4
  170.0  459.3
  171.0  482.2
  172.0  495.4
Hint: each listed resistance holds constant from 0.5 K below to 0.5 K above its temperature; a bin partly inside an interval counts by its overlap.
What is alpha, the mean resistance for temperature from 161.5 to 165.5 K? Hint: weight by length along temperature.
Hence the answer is 366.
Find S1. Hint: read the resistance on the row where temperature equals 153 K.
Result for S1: 307.4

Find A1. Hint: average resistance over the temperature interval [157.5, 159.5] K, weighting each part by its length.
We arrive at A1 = 342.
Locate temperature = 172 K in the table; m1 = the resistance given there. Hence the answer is 495.4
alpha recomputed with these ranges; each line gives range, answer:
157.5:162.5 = 341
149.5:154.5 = 339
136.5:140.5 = 453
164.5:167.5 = 423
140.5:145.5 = 440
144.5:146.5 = 405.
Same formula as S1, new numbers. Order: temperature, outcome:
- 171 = 482.2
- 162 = 360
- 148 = 384.1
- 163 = 343.7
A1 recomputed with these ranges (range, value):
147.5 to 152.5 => 364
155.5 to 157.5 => 333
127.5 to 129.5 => 493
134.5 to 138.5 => 452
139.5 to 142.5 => 447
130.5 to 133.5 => 466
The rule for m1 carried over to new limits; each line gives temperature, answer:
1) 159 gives 329.5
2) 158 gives 353.7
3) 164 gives 372.9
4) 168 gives 448.7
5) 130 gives 465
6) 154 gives 330.7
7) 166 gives 438.5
